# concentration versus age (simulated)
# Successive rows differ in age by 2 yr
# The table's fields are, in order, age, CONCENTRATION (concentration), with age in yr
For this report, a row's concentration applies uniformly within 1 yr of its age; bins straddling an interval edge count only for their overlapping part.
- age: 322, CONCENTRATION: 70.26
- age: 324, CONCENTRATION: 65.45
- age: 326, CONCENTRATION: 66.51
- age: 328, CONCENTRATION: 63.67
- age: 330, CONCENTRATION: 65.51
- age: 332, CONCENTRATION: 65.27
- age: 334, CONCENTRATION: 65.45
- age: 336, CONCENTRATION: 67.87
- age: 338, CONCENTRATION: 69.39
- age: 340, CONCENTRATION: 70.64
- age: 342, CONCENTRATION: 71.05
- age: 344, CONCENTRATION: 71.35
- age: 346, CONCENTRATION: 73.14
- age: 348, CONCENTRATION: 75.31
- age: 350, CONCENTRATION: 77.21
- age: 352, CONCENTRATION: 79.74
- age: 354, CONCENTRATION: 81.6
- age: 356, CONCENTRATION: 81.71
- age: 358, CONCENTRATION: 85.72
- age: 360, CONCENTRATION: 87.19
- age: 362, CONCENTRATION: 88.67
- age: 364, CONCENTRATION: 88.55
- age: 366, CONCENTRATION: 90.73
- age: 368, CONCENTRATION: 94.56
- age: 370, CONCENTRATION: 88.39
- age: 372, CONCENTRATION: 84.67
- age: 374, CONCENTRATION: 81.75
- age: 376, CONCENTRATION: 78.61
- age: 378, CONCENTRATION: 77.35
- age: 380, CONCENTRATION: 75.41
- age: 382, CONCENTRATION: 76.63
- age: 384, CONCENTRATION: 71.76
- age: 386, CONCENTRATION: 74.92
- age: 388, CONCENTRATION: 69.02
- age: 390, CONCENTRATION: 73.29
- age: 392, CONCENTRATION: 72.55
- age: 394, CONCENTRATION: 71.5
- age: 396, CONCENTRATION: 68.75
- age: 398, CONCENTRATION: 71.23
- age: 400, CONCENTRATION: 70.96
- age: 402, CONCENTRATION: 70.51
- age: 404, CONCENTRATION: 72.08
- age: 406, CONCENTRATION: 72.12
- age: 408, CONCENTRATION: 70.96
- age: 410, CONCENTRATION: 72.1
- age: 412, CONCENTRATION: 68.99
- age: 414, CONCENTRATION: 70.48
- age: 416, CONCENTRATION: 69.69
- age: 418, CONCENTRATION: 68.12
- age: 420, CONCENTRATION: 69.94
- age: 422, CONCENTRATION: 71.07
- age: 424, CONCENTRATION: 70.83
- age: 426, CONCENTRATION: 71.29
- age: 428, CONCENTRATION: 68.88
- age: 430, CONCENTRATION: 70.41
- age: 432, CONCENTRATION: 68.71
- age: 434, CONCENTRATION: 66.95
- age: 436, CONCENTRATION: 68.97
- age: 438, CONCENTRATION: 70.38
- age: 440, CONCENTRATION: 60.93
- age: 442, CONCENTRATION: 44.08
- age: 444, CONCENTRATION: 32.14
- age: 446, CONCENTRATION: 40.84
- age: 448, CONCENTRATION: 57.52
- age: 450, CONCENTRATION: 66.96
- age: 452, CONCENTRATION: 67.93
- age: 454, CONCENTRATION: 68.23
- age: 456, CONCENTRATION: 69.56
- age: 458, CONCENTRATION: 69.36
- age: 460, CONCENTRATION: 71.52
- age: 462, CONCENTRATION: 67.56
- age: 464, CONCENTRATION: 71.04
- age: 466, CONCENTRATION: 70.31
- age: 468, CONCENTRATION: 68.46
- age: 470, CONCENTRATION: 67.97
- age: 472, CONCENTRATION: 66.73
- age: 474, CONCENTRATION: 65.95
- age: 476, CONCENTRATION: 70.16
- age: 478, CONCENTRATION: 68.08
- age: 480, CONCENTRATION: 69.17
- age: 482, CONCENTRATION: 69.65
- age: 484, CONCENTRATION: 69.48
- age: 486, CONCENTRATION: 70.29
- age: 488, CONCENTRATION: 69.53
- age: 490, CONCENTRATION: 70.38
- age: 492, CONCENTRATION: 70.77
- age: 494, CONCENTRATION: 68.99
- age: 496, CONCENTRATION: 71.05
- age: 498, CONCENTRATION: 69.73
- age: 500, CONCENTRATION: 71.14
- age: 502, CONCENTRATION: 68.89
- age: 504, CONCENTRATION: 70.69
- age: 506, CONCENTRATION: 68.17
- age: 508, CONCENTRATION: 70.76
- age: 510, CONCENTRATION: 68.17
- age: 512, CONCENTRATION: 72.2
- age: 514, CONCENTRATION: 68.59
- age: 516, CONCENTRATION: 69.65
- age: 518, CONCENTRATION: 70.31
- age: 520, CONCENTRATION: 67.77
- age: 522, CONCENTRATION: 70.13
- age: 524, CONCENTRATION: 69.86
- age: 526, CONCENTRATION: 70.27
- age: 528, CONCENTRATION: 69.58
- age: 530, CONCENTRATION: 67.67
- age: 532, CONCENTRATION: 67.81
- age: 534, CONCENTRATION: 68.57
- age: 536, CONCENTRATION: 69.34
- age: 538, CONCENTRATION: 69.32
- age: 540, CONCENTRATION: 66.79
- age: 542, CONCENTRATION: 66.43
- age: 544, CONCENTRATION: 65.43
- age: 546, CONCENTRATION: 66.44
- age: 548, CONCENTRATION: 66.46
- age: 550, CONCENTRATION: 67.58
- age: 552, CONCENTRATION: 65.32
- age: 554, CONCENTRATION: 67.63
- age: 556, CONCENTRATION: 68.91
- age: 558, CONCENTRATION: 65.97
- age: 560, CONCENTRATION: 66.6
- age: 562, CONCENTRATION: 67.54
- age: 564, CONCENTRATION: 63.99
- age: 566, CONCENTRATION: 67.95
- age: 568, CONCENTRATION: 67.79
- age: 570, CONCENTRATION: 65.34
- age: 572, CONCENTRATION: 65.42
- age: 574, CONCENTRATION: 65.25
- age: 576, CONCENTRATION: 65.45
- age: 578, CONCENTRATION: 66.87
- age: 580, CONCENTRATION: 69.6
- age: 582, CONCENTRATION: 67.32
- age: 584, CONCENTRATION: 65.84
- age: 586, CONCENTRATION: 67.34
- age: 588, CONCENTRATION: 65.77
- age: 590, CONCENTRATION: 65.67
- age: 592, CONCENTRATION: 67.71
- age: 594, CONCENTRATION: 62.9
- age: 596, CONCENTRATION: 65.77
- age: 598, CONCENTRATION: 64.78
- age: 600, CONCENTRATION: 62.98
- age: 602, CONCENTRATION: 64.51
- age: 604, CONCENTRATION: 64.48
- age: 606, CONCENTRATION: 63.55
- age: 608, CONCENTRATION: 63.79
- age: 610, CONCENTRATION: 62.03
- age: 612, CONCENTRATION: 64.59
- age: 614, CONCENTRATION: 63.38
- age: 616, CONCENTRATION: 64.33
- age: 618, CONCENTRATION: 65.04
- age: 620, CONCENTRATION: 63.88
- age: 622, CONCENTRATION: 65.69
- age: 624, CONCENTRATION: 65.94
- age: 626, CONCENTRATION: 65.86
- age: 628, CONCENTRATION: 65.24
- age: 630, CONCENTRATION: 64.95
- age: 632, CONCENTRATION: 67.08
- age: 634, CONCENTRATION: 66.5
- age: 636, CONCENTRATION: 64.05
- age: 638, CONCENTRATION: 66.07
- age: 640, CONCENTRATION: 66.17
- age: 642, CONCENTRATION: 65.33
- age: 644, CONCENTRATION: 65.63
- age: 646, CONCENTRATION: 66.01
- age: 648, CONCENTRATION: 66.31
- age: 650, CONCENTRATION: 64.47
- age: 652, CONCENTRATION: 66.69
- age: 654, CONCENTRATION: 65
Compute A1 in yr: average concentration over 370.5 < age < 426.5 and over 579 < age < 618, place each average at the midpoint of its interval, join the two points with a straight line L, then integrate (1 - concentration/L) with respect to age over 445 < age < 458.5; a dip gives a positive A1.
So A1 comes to 1.5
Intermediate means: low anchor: 72.9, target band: 62.7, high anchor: 65.1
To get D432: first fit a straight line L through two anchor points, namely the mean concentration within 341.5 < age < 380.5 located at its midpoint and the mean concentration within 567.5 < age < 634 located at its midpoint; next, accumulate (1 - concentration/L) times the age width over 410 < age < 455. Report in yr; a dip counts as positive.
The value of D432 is 7.3 yr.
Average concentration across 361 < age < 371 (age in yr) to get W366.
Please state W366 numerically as 90.2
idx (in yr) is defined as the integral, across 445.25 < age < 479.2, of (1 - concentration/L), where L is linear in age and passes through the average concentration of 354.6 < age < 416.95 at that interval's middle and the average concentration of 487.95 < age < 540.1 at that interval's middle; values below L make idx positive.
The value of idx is 2.8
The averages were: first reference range 77.2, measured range 66.6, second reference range 69.5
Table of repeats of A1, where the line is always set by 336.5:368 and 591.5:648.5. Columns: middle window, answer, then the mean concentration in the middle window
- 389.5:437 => 3.72 yr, 70.4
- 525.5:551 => 0.62 yr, 67.8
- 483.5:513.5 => 0.70 yr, 70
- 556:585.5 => 0.47 yr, 66.6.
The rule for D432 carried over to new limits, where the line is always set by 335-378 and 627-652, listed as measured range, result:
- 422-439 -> 1.5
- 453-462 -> 0.7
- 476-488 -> 0.7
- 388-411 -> 2.0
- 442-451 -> 3.2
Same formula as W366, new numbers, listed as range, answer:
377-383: 76.5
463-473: 68.9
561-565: 65.8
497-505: 70.1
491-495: 69.9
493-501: 70.2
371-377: 81.7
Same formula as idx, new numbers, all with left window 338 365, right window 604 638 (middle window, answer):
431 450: 4.4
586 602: 0.2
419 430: 0.7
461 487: 1.3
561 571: 0.2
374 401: 1.3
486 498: 0.2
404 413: 0.6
